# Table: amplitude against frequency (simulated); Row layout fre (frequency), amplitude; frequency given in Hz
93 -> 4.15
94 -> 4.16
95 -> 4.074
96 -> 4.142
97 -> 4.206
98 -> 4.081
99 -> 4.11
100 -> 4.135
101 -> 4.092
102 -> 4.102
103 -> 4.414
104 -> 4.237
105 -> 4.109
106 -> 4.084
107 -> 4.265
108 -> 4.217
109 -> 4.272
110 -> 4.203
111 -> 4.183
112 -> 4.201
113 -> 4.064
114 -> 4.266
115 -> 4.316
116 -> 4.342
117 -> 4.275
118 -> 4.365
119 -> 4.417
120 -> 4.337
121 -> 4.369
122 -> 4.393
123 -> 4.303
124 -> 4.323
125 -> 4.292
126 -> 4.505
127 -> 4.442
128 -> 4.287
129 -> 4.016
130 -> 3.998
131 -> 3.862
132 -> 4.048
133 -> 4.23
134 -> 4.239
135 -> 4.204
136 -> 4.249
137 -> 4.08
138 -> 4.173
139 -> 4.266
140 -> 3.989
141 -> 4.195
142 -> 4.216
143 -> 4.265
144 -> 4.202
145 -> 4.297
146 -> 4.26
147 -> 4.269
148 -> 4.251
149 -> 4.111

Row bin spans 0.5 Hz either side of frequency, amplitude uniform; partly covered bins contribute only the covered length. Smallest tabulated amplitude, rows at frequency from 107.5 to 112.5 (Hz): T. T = 4.183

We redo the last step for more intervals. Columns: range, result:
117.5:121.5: 4.337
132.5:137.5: 4.08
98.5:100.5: 4.11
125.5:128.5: 4.287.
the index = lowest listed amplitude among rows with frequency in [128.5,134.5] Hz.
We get 3.862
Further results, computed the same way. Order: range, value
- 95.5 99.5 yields 4.081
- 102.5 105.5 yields 4.109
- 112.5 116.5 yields 4.064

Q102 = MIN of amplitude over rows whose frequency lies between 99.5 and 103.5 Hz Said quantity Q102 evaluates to 4.092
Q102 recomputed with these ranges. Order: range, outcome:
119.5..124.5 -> 4.303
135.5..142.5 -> 3.989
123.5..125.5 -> 4.292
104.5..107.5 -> 4.084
